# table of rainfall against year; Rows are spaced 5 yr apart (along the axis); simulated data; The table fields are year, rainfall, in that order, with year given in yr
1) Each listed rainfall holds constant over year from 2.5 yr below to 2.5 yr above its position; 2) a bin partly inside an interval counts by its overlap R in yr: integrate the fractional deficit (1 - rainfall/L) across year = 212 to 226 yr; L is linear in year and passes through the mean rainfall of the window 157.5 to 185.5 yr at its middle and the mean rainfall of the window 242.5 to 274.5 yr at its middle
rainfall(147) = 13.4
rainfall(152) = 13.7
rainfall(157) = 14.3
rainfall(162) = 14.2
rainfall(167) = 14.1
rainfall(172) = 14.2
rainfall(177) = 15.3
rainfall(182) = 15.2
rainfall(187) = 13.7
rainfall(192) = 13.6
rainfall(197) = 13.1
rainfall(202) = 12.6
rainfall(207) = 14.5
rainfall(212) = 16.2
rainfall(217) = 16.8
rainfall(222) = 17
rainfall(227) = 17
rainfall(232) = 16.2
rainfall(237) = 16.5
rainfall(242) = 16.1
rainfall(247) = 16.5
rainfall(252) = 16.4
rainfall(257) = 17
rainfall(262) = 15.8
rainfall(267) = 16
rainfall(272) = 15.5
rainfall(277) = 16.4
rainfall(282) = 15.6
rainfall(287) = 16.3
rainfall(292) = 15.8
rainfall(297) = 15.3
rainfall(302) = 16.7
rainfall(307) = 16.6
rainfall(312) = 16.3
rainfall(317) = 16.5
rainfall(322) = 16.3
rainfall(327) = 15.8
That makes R -1.21 yr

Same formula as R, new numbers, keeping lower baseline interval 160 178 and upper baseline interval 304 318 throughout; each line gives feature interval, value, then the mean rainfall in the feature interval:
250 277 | -0.7 yr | 16.2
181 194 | 0.5 yr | 14.1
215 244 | -2.5 yr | 16.6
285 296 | 0.2 yr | 15.9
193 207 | 1.5 yr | 13.2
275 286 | 0.0 yr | 16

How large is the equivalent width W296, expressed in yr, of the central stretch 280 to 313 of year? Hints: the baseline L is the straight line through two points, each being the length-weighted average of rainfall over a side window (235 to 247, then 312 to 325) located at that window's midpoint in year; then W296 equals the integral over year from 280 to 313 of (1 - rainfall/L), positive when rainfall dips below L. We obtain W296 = 0.5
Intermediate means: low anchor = 16.3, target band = 16.1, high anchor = 16.4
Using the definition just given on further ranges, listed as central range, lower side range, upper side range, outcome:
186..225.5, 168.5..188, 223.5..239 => 2.3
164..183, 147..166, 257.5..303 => -0.5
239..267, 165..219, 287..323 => -1.7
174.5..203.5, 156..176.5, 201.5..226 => 2.0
